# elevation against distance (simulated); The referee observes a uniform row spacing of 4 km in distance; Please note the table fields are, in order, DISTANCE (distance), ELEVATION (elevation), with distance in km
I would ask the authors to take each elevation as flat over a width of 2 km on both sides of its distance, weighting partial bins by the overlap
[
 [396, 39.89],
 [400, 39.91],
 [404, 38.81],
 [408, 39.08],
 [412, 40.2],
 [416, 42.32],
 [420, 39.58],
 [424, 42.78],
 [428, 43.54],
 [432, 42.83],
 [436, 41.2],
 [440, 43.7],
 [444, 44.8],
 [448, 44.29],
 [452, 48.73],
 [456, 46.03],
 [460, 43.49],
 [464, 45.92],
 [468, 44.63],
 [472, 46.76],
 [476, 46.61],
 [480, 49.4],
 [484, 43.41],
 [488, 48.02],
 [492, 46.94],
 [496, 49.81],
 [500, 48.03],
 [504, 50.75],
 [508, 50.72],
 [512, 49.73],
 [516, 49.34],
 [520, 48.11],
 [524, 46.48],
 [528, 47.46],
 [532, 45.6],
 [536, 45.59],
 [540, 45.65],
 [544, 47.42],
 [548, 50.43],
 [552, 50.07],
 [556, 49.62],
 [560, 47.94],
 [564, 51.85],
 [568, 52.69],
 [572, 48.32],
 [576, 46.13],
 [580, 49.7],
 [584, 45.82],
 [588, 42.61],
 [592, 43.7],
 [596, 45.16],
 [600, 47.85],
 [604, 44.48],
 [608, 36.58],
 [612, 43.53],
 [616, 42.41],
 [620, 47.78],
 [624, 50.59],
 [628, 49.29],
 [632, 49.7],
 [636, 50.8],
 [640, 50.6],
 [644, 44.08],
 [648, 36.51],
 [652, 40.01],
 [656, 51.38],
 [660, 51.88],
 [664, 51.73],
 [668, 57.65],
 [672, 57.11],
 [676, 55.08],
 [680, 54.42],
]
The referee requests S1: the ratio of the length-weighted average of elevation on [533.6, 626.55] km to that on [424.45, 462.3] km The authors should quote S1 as 1.1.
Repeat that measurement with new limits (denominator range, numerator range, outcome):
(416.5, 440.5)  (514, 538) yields 1.12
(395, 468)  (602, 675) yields 1.12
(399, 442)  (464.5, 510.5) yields 1.15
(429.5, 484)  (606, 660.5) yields 1.02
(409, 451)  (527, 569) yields 1.14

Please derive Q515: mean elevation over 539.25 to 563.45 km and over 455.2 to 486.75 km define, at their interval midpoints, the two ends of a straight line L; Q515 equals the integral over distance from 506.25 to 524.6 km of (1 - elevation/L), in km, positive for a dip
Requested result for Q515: -0.6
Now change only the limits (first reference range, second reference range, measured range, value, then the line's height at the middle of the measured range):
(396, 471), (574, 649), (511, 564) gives -4.2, 44.6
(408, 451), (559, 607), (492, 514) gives -2.4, 44.6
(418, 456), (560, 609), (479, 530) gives -3.8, 44.9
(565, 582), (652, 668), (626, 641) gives 0.1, 50.5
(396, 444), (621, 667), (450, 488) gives -3.0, 42.8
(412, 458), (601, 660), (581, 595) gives 0.2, 45.3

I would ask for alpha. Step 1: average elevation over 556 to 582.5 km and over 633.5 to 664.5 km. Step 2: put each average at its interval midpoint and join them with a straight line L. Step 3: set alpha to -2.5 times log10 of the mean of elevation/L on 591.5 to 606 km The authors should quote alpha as 0.07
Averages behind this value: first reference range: 49.4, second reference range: 46.9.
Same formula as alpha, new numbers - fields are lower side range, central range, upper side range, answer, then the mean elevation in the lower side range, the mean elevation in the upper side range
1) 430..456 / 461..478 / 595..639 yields -0.03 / 44.4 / 46.3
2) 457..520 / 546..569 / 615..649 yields -0.06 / 47.6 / 47.3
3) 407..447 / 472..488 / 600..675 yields -0.08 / 42.1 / 47.7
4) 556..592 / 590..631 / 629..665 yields 0.06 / 48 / 47.3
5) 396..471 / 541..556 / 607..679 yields -0.07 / 42.9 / 48.4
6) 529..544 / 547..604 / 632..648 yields -0.03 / 46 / 47.1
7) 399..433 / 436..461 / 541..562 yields -0.05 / 41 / 48.9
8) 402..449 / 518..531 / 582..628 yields -0.09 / 41.9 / 44.8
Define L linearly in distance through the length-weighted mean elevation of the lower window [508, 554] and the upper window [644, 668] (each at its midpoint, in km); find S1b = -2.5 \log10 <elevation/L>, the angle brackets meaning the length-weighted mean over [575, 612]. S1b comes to 0.07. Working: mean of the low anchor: 47.9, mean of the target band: 44.6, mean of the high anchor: 47.1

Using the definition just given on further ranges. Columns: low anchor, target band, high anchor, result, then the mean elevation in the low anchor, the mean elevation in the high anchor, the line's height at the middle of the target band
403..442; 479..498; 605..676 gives -0.10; 41.5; 47.9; 43.4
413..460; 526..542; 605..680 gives -0.01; 43.5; 48.3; 45.8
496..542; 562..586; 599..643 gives -0.04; 48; 46.6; 47.3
